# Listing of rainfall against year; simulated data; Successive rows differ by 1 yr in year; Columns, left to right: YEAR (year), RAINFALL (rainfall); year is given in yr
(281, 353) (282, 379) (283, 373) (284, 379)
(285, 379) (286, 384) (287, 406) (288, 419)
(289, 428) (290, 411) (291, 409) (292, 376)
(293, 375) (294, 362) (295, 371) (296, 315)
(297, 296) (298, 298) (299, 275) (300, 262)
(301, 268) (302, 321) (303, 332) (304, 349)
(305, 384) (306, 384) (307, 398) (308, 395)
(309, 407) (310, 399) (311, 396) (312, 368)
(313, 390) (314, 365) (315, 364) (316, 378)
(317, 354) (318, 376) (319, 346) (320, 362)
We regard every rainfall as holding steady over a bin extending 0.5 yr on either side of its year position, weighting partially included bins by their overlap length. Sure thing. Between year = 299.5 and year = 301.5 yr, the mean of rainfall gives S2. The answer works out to 265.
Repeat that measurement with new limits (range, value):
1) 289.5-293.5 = 393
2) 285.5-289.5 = 409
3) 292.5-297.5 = 344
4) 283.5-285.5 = 379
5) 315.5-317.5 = 366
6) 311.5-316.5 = 373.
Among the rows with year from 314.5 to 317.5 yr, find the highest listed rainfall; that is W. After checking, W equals 378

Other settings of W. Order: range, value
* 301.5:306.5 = 384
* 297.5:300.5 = 298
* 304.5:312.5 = 407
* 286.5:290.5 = 428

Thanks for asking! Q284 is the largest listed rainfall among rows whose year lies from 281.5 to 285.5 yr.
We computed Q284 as 379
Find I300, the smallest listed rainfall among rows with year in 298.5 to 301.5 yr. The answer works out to 262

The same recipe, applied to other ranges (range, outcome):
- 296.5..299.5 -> 275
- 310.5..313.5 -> 368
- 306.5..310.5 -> 395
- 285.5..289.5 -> 384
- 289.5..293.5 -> 375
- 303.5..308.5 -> 349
